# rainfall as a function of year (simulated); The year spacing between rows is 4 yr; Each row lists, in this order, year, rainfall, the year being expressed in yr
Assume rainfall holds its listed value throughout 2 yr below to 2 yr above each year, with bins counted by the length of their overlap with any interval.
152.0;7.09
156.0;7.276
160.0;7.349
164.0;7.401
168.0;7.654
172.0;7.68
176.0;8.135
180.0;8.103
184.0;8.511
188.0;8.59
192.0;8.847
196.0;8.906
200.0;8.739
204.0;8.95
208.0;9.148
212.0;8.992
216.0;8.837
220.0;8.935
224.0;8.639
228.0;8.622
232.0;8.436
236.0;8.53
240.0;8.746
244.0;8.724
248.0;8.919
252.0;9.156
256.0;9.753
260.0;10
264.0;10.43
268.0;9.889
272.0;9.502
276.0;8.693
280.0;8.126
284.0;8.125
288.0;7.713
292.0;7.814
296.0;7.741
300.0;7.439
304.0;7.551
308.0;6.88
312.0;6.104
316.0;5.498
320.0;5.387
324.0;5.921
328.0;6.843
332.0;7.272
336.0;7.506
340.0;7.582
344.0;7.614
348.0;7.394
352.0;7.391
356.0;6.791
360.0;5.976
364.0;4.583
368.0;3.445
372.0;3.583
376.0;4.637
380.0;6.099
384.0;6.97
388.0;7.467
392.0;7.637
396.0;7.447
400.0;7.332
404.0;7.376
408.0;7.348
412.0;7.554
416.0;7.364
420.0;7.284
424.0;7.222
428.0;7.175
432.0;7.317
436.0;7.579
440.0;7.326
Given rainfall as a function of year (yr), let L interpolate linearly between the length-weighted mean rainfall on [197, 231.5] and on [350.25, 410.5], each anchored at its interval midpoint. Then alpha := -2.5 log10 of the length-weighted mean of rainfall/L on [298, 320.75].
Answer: 0.13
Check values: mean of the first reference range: 8.84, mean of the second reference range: 6.28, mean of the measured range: 6.54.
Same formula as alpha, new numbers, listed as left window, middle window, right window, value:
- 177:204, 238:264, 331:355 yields -0.14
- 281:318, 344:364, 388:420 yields 0.09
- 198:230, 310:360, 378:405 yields 0.14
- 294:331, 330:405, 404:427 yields 0.08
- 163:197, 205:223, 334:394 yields -0.14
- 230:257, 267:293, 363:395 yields -0.07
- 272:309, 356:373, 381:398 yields 0.50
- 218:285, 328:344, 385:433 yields 0.10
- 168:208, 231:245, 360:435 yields -0.08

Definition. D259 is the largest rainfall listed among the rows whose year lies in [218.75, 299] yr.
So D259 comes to 10.43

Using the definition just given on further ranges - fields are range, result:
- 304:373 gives 7.614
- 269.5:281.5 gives 9.502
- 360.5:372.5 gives 4.583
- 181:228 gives 9.148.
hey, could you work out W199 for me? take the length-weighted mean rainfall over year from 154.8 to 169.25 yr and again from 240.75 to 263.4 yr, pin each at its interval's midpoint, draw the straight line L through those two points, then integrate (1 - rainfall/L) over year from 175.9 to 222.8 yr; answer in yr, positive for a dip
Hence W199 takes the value -3.0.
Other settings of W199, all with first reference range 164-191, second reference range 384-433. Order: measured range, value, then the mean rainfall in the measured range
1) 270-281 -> -1.5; 8.83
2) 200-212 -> -1.5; 8.99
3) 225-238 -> -1.0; 8.54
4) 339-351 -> 0.1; 7.51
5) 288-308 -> 0.4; 7.57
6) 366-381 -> 6.3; 4.33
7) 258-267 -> -2.7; 10.2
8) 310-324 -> 3.6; 5.7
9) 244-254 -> -1.4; 8.97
